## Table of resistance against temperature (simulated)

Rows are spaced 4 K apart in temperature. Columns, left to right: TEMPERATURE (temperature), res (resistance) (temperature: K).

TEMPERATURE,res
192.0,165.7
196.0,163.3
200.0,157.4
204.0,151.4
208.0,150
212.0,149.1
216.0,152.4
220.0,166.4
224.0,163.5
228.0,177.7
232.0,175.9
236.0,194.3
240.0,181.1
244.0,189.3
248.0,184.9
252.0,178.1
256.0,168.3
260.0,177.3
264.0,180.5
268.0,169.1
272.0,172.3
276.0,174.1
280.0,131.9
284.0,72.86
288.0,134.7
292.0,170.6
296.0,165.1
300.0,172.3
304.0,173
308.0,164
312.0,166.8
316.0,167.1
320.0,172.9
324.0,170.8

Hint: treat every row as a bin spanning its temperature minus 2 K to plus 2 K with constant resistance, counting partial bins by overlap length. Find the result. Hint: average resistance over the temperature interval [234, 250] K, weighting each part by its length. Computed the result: 187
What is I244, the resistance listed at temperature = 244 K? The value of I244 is 189.3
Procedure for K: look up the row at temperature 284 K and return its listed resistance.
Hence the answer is 72.86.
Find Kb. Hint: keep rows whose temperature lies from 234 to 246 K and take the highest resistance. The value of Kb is 194.3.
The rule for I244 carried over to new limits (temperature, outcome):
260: 177.3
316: 167.1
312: 166.8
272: 172.3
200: 157.4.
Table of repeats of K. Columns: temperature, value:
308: 164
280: 131.9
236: 194.3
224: 163.5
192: 165.7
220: 166.4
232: 175.9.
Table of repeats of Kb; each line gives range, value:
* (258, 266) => 180.5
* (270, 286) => 174.1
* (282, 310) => 173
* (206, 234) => 177.7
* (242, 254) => 189.3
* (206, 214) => 150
